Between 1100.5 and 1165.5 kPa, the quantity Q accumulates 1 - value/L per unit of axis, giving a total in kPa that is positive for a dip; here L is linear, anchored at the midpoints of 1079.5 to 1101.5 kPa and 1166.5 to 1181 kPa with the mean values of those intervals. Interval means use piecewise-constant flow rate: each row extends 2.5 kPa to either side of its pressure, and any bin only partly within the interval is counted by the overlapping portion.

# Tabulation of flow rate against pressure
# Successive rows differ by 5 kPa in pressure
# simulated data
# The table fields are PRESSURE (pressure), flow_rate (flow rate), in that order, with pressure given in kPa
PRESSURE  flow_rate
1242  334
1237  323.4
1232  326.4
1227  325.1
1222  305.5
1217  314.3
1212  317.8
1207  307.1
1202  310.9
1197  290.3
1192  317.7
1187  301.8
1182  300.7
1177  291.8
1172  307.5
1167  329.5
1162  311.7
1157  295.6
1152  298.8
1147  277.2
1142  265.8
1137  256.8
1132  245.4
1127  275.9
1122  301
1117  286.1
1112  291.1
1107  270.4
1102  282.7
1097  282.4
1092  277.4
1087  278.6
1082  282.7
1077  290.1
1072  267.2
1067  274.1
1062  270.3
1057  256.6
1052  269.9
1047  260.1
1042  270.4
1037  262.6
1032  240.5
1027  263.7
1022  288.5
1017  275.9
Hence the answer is 2.5 kPa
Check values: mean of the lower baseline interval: 280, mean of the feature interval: 282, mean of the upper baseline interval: 306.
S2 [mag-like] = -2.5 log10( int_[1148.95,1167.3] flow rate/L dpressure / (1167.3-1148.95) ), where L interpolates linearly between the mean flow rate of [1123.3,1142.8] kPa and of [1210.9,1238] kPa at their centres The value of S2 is -0.10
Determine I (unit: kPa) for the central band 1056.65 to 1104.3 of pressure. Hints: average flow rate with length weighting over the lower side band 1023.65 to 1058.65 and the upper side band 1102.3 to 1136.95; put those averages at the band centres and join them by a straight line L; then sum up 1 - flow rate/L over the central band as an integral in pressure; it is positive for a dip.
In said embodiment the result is -1.4 kPa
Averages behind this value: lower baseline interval 261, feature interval 277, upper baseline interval 277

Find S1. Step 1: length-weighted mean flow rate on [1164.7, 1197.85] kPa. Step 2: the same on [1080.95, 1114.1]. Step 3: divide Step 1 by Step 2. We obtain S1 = 1.1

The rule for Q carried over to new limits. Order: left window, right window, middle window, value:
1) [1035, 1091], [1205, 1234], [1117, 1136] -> 1.0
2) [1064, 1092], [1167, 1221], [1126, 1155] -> 2.3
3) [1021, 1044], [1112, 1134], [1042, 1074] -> 0.2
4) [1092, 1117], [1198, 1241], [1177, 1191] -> 0.2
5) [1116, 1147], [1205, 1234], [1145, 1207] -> -2.0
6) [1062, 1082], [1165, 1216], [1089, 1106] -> 0.2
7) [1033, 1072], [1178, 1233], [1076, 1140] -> 0.7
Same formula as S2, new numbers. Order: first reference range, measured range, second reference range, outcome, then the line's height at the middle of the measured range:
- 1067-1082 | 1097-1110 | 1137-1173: 0.024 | 284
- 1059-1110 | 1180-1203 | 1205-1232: 0.013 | 308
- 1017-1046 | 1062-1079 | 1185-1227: -0.001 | 276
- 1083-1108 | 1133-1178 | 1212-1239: 0.024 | 297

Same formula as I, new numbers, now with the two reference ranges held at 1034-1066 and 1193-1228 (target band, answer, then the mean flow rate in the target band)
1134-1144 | 1.02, 260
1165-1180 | -0.48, 309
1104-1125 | -0.28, 287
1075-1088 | -0.49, 284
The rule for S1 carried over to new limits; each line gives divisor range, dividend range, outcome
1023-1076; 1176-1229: 1.16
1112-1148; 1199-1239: 1.15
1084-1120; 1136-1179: 1.04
